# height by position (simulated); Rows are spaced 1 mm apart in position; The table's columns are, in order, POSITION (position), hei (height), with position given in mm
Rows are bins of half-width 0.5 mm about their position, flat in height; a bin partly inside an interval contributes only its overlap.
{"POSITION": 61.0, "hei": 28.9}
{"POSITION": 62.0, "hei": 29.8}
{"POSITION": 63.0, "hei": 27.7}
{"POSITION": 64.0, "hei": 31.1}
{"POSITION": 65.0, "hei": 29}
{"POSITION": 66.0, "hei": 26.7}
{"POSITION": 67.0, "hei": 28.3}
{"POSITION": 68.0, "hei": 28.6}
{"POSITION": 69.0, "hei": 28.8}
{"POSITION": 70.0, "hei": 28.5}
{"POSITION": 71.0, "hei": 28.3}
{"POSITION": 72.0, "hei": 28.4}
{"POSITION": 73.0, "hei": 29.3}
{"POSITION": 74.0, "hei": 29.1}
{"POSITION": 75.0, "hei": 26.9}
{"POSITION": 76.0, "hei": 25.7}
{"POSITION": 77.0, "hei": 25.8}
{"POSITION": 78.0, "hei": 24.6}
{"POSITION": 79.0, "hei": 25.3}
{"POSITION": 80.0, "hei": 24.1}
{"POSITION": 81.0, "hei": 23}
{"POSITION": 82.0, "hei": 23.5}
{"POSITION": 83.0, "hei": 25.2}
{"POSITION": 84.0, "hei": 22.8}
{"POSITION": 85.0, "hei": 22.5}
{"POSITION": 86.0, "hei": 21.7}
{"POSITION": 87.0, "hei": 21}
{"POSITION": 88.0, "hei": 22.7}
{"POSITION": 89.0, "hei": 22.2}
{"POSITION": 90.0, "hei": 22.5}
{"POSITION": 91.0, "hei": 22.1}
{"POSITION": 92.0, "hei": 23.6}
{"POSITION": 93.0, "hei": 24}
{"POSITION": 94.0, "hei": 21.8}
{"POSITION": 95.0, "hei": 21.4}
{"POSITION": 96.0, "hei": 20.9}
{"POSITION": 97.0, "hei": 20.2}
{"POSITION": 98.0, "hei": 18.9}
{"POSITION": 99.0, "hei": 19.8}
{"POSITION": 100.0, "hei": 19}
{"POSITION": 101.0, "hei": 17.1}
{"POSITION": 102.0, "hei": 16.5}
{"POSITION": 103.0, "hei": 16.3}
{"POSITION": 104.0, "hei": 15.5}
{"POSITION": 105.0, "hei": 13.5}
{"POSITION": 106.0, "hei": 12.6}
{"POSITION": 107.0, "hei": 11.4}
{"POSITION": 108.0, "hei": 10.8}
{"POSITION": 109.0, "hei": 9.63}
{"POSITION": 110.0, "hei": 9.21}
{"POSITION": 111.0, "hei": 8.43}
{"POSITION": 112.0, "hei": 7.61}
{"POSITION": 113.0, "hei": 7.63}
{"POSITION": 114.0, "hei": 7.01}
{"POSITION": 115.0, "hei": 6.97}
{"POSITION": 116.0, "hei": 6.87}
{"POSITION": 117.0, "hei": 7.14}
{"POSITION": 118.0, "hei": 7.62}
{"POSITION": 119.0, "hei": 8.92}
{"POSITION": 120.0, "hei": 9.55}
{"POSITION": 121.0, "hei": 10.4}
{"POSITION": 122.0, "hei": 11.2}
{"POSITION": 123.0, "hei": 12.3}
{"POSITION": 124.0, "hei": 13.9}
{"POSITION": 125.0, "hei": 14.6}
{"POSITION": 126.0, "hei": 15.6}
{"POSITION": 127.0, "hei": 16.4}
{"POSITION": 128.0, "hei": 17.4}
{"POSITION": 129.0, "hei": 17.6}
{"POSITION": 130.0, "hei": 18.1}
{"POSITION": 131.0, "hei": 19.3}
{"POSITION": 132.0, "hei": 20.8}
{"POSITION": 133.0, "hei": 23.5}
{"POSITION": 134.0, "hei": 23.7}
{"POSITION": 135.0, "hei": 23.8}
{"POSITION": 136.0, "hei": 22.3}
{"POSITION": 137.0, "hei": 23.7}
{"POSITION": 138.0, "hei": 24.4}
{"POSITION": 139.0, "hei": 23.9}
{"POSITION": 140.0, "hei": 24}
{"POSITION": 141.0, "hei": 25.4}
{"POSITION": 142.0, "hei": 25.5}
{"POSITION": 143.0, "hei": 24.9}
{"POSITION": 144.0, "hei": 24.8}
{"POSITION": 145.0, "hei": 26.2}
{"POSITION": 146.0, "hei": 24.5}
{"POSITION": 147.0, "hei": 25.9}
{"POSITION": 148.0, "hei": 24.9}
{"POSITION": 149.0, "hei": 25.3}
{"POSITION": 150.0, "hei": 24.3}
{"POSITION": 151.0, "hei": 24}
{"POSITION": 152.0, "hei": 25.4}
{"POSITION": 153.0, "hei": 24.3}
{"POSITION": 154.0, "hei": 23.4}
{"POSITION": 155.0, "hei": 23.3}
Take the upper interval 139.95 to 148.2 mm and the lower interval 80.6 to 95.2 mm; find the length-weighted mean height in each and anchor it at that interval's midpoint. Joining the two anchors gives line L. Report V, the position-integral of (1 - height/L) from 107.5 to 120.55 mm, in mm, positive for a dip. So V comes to 8.5 mm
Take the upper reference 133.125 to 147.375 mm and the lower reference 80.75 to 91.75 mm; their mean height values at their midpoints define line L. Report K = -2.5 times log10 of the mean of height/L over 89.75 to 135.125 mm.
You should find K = 0.47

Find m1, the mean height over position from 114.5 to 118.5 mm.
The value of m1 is 7.15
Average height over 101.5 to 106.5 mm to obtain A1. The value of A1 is 14.9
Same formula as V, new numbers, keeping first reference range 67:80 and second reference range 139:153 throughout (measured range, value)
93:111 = 7.0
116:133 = 7.8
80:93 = 2.0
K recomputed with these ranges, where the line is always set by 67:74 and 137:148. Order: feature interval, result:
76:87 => 0.18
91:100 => 0.27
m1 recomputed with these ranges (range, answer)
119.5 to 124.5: 11.5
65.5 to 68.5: 27.9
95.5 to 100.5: 19.8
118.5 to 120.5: 9.23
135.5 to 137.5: 23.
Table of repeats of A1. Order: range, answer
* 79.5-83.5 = 24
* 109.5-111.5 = 8.82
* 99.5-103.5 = 17.2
